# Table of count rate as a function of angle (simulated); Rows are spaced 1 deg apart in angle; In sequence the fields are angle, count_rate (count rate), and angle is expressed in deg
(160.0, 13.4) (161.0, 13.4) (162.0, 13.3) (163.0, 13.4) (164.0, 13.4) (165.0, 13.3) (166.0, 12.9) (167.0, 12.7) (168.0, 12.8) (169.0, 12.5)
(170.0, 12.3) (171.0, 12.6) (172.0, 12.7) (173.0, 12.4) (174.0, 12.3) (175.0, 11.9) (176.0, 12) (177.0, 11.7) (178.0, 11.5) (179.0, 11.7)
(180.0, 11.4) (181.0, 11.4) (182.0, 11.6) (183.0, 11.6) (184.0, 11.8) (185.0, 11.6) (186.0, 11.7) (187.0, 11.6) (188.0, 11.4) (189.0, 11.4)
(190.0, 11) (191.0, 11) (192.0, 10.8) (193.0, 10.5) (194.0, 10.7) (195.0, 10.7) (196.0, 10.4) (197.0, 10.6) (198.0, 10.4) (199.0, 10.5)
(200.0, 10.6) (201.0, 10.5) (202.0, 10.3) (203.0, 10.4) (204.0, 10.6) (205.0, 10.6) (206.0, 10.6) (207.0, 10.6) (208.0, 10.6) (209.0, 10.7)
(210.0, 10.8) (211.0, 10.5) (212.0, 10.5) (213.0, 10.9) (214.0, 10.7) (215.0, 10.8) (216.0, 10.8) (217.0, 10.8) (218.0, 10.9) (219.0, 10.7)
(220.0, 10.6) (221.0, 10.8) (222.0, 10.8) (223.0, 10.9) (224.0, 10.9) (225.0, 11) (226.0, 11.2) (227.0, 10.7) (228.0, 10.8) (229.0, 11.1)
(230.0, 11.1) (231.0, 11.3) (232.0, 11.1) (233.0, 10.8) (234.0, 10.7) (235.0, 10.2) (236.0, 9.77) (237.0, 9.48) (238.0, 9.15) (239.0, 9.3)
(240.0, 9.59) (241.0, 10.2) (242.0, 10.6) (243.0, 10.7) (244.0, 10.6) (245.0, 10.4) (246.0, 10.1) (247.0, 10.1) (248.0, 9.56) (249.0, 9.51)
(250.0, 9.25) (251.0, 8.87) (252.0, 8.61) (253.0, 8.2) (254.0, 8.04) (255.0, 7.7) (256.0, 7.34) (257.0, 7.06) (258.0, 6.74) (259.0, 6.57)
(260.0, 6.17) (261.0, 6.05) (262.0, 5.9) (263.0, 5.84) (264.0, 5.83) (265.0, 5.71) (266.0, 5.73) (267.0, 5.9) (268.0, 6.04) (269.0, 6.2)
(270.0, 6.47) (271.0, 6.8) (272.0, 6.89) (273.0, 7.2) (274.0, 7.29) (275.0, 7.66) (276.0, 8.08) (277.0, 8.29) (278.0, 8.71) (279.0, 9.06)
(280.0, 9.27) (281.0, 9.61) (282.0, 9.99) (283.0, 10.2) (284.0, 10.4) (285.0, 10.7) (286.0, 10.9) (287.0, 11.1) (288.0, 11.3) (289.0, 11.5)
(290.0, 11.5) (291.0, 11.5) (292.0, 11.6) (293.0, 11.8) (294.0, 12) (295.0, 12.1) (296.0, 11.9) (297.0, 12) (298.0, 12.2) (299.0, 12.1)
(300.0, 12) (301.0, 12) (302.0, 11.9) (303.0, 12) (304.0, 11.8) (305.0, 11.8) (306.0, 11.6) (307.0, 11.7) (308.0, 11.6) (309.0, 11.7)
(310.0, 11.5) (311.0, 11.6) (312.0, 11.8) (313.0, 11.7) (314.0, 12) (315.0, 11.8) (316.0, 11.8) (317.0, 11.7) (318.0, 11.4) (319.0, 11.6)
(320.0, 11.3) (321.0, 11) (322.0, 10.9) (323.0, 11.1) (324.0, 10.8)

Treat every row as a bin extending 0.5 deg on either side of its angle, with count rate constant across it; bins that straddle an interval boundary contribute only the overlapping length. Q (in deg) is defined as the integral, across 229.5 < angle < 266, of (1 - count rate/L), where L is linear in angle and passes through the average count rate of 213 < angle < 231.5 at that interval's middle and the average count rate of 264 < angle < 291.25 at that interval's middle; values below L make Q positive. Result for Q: 4.0 deg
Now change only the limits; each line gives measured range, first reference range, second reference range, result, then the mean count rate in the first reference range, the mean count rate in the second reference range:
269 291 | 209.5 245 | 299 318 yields 4.3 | 10.6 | 11.8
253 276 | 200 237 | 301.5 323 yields 9.3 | 10.7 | 11.6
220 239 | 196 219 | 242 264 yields -2.3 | 10.6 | 8.25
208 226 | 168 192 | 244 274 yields -1.9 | 11.8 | 7.46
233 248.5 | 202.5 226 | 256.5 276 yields -2.8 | 10.7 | 6.47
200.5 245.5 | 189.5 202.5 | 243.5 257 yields -3.5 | 10.6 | 9.02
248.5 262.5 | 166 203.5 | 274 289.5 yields 3.6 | 11.5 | 9.7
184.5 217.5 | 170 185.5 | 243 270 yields -0.5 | 11.9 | 7.65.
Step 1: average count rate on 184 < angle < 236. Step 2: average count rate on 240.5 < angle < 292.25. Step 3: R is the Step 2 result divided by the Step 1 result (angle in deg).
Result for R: 0.79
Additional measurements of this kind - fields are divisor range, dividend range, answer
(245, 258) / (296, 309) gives 1.37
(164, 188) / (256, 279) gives 0.56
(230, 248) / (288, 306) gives 1.16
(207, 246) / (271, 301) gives 0.97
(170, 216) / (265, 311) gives 0.90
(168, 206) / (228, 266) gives 0.78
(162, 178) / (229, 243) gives 0.82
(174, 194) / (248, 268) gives 0.62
